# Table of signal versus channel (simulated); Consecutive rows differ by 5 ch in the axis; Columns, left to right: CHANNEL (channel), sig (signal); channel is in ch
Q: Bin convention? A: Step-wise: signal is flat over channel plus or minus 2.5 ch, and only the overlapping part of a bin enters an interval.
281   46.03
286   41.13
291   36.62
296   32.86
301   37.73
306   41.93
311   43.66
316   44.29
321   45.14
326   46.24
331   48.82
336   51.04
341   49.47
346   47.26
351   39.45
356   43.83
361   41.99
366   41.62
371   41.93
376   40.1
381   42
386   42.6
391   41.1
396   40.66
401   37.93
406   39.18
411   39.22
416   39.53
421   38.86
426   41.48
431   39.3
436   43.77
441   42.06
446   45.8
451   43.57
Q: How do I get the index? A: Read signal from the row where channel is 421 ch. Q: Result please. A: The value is 38.86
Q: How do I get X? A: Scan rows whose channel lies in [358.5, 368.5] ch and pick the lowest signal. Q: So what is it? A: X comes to 41.62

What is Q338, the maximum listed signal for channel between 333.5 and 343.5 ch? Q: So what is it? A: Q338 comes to 51.04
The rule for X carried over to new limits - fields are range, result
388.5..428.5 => 37.93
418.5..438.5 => 38.86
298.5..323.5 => 37.73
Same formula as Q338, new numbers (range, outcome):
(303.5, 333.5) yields 48.82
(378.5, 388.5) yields 42.6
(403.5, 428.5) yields 41.48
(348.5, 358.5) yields 43.83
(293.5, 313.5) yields 43.66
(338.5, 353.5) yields 49.47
